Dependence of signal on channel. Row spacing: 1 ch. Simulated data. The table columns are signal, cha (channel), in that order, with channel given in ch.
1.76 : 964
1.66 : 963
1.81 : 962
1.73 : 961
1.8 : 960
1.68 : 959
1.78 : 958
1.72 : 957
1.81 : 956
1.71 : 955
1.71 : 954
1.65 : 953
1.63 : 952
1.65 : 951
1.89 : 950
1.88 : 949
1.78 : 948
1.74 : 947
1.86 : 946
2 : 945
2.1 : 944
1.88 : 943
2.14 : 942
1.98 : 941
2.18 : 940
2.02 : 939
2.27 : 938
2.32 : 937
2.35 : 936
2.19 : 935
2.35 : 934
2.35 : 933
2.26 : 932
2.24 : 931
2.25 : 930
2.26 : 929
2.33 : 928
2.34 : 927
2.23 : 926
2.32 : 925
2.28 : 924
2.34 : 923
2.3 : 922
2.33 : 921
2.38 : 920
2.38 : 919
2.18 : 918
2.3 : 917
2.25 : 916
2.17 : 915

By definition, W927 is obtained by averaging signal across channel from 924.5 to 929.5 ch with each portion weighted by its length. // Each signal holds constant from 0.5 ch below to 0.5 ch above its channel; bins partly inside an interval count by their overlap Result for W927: 2.3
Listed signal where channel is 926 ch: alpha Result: 2.23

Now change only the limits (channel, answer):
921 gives 2.33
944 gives 2.1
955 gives 1.71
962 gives 1.81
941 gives 1.98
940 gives 2.18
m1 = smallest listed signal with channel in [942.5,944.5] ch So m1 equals 1.88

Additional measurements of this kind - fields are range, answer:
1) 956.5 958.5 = 1.72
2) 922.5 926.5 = 2.23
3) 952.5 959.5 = 1.65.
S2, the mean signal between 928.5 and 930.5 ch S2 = 2.25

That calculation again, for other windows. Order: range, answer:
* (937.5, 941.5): 2.11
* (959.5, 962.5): 1.78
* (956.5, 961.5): 1.74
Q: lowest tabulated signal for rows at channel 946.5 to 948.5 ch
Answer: 1.74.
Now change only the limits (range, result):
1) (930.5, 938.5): 2.19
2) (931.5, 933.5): 2.26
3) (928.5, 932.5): 2.24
